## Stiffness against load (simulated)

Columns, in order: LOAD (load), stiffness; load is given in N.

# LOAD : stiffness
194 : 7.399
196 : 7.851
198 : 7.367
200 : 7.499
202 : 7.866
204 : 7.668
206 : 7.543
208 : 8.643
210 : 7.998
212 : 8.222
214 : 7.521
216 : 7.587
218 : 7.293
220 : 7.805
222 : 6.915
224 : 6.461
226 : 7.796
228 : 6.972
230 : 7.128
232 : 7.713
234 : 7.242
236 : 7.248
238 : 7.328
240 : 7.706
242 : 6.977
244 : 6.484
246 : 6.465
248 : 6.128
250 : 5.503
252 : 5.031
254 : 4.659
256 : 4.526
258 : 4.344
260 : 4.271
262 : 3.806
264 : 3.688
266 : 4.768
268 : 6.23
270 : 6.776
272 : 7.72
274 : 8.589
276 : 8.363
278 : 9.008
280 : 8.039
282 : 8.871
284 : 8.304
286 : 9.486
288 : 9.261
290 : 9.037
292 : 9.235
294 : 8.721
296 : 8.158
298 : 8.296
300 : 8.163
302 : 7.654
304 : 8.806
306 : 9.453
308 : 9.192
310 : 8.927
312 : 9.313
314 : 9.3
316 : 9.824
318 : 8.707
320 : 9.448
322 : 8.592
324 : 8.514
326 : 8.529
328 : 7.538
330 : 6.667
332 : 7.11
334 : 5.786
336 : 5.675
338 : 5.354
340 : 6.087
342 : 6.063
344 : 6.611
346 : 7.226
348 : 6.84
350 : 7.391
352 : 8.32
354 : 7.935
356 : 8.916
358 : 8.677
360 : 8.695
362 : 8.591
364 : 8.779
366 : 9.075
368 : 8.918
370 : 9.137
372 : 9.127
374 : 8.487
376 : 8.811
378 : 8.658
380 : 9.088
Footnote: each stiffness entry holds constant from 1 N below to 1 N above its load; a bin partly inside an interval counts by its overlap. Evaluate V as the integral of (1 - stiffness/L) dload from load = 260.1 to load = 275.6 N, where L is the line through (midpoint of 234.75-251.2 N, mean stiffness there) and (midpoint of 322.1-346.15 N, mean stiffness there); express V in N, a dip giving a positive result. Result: 1.86 N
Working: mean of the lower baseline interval 6.72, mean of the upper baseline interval 6.82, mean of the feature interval 5.94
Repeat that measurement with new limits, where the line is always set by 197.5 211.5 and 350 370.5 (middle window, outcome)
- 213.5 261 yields 8.6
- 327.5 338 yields 2.6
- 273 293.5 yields -1.5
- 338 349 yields 2.7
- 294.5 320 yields -1.5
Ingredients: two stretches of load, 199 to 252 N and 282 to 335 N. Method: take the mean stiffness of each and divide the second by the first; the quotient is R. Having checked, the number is 1.2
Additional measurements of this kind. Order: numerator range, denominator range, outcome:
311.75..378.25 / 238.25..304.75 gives 1.13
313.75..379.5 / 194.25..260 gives 1.15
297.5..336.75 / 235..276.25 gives 1.38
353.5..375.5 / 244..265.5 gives 1.79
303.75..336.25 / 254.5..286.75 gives 1.26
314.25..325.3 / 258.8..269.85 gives 1.91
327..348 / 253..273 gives 1.27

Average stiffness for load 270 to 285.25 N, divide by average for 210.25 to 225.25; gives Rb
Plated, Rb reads 1.1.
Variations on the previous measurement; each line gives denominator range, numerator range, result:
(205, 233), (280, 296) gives 1.18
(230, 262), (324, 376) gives 1.27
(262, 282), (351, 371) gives 1.25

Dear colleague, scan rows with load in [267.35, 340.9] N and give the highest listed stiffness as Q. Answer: 9.824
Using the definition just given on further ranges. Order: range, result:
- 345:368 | 9.075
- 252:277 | 8.589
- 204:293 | 9.486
